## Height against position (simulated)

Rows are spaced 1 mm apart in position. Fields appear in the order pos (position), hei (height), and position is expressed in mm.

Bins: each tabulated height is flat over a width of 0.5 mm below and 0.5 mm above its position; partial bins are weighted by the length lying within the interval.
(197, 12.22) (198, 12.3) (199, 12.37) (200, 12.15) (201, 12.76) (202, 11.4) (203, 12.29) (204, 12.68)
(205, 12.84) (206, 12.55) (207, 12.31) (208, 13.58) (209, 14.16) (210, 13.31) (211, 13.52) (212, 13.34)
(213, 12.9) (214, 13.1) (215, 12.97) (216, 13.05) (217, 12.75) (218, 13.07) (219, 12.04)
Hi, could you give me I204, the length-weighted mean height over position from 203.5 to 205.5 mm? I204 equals 12.8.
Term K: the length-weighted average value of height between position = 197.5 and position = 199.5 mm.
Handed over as 12.3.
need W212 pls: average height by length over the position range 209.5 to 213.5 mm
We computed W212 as 13.3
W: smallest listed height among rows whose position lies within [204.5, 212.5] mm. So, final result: 12.31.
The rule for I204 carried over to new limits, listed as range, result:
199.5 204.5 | 12.3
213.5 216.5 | 13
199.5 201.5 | 12.5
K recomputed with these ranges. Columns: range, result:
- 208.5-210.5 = 13.7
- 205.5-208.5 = 12.8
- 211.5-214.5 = 13.1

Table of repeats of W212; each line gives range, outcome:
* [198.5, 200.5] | 12.3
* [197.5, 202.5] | 12.2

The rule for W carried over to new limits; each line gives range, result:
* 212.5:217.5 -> 12.75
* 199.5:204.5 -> 11.4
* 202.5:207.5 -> 12.29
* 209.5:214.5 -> 12.9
